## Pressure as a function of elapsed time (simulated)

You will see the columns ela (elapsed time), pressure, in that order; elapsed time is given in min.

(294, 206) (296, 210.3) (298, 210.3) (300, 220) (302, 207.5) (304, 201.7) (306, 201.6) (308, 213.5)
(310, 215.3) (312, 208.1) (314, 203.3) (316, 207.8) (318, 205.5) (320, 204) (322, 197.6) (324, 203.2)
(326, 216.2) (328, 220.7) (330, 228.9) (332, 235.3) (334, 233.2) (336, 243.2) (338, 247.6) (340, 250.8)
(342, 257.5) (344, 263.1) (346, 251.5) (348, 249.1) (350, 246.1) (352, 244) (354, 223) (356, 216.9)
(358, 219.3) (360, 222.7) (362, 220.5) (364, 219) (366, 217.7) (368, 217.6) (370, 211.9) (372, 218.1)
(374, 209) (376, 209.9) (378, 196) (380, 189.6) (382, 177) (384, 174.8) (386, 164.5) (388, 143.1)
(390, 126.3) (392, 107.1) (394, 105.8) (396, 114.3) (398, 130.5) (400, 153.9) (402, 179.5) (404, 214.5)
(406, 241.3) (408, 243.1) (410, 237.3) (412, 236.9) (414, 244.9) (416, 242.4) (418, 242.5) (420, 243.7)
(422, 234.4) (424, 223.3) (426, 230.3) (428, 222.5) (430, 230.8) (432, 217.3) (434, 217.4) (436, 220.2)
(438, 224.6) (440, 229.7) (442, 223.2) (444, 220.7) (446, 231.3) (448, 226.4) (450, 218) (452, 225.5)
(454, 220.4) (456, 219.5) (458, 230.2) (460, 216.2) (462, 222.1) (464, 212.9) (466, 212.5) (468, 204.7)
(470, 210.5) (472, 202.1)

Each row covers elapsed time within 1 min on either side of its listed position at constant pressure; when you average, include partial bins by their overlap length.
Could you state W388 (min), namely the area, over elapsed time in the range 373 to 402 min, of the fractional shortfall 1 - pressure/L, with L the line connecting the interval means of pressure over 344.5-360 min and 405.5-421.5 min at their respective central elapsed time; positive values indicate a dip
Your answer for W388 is 9.8 min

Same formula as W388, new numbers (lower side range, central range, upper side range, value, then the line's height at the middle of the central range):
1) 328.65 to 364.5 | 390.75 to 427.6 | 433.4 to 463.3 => 4.4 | 229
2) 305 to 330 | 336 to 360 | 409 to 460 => -3.1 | 214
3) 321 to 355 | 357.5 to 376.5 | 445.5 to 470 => 1.3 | 232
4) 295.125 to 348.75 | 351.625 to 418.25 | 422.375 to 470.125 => 7.6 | 222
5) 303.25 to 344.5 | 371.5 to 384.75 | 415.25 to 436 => 1.8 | 226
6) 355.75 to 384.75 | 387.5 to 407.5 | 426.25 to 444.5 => 5.6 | 214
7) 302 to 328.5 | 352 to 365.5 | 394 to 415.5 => -1.3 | 202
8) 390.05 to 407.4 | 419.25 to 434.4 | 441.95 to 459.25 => -2.8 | 193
